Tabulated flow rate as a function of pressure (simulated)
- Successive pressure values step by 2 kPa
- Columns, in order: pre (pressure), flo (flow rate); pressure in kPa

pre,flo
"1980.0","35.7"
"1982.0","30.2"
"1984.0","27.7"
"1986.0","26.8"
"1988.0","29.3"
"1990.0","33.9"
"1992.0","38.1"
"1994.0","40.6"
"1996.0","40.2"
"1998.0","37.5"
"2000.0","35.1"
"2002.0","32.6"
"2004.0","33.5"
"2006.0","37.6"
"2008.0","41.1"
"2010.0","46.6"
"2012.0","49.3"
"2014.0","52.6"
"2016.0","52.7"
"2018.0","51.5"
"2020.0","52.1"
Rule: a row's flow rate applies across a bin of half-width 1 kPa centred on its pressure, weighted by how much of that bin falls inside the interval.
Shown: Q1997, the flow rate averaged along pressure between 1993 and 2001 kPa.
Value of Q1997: 38.4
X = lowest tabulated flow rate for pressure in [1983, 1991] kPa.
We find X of 26.8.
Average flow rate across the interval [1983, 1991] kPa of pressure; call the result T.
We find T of 29.4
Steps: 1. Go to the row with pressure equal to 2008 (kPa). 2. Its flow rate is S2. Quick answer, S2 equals 41.1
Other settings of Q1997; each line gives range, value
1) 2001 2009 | 36.2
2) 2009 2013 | 48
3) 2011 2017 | 51.5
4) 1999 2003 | 33.9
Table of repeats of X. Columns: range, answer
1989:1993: 33.9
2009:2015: 46.6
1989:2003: 32.6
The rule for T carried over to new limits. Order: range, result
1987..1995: 35.5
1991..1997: 39.6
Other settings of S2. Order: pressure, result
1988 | 29.3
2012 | 49.3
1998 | 37.5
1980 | 35.7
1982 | 30.2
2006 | 37.6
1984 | 27.7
